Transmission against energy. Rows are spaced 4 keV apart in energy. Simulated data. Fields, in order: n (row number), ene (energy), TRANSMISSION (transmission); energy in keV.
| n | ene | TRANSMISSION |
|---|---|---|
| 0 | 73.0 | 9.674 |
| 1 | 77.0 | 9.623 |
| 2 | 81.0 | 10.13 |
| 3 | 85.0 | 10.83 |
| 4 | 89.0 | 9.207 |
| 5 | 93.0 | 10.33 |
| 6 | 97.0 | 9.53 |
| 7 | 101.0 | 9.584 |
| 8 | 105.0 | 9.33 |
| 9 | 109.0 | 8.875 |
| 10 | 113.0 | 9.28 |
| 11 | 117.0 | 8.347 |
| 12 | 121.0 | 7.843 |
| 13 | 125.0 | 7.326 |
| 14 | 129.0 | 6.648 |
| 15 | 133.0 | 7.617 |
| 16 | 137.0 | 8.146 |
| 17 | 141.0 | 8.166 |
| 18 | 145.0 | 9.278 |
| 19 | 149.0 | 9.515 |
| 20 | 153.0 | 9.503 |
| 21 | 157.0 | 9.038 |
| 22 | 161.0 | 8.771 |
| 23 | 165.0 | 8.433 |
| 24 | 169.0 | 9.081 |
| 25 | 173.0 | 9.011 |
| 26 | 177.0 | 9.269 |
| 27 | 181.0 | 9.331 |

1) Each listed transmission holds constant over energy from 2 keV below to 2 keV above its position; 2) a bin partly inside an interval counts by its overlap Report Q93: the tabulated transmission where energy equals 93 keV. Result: 10.33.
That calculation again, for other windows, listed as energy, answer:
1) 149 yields 9.515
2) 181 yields 9.331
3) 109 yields 8.875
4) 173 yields 9.011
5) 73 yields 9.674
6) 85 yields 10.83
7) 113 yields 9.28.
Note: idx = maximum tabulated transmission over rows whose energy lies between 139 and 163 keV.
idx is 9.515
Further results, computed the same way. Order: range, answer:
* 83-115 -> 10.83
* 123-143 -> 8.166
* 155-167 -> 9.038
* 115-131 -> 8.347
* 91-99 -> 10.33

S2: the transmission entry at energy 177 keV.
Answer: 9.269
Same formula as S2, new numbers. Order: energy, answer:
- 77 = 9.623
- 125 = 7.326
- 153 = 9.503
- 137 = 8.146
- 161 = 8.771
